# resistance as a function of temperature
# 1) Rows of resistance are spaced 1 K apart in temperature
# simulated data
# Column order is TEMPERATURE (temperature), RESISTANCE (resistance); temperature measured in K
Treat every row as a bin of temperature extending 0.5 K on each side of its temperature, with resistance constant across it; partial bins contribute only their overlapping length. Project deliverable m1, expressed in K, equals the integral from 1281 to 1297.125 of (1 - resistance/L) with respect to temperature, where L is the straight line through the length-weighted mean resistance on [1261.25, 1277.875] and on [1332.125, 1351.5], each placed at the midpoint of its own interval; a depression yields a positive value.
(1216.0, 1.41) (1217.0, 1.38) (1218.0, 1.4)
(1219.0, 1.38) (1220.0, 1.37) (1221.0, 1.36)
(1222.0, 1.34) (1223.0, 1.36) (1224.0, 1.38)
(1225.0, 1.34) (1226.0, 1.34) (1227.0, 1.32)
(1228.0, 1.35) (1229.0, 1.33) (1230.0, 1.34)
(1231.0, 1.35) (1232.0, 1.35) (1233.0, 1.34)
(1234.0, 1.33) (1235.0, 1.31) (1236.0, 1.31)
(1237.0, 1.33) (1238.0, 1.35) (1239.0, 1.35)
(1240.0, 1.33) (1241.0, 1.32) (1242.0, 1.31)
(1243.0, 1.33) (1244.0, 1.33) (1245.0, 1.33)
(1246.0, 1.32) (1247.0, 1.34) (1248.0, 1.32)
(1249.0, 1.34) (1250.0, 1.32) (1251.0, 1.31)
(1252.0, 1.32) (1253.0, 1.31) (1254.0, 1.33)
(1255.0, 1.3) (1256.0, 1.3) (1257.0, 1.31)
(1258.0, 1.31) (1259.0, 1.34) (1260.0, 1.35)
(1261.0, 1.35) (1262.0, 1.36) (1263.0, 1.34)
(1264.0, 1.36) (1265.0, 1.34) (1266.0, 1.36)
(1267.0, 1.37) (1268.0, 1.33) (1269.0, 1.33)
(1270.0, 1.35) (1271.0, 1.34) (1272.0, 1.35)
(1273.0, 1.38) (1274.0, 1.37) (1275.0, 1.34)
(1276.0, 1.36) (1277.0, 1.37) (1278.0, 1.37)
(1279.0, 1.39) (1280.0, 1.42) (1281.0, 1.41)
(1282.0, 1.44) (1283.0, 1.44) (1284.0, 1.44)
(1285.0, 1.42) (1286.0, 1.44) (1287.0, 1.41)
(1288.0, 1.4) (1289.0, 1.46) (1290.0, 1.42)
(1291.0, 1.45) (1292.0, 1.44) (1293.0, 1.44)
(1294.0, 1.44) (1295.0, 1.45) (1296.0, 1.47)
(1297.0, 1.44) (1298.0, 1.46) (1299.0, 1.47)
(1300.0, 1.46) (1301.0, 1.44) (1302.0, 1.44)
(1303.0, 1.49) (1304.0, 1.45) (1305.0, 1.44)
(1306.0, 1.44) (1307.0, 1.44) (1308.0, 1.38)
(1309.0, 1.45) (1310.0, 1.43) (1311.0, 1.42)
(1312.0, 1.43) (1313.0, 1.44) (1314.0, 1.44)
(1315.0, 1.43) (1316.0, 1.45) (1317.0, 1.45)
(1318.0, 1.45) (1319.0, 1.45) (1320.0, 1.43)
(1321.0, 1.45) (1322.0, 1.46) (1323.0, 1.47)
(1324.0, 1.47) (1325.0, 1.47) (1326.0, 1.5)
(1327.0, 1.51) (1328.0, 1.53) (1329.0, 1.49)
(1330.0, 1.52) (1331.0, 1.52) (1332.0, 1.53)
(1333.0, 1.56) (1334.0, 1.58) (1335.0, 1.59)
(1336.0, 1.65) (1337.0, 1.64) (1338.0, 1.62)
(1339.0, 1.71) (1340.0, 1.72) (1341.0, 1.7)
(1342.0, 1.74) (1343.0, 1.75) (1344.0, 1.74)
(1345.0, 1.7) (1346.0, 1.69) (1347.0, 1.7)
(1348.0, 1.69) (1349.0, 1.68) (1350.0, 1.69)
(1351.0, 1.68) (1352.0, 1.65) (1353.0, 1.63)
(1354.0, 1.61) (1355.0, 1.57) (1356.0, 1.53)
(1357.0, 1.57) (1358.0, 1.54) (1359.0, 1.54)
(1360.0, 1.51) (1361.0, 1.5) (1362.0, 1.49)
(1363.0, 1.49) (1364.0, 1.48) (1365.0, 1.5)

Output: 0.03 K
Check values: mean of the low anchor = 1.35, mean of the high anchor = 1.67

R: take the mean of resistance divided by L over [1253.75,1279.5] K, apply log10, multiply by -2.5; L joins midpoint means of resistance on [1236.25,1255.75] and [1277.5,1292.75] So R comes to 0.02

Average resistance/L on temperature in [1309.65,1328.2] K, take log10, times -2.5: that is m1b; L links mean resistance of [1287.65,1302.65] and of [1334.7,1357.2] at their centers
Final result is 0.067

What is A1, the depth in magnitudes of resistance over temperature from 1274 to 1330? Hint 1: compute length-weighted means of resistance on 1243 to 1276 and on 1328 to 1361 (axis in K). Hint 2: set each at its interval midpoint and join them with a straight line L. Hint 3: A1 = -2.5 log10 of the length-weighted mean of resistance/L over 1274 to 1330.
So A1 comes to 0.03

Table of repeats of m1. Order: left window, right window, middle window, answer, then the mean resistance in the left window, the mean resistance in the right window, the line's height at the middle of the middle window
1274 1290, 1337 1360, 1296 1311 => 0.4 K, 1.41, 1.65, 1.49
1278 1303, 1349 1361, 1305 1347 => -0.3 K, 1.44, 1.59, 1.52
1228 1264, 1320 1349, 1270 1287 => 0.4 K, 1.33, 1.59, 1.43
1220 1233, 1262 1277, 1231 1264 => 0.5 K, 1.35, 1.35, 1.35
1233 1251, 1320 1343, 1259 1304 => 1.0 K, 1.33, 1.57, 1.43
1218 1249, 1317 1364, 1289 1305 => 0.3 K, 1.34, 1.58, 1.48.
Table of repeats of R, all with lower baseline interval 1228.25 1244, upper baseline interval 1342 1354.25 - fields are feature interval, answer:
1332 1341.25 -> 0.01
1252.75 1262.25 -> 0.06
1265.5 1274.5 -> 0.07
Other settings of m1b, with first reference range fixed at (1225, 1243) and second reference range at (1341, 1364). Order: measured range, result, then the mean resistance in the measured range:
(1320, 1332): 0.05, 1.49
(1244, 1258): 0.04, 1.32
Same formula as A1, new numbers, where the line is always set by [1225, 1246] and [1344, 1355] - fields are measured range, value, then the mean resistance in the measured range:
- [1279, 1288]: 0.038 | 1.42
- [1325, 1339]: 0.041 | 1.56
